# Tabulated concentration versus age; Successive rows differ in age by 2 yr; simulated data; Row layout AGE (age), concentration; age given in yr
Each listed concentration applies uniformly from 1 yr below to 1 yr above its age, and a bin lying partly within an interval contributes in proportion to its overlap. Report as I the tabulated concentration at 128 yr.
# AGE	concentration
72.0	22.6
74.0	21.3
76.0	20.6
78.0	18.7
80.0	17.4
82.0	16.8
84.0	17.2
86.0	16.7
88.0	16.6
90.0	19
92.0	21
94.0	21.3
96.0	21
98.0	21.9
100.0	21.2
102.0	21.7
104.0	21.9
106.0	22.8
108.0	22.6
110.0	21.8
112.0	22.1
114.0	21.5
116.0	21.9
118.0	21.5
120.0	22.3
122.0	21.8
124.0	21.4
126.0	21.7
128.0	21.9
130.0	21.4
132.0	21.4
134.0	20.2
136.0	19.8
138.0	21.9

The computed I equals 21.9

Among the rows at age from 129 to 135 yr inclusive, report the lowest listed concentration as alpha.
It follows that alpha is 20.2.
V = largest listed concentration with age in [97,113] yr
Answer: 22.8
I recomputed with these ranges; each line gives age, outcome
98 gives 21.9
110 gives 21.8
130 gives 21.4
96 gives 21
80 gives 17.4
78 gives 18.7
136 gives 19.8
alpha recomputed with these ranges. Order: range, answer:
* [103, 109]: 21.9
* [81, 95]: 16.6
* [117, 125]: 21.4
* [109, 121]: 21.5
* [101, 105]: 21.7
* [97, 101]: 21.2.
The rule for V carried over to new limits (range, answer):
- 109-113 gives 22.1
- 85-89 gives 16.7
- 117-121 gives 22.3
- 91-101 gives 21.9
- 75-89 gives 20.6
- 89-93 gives 21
